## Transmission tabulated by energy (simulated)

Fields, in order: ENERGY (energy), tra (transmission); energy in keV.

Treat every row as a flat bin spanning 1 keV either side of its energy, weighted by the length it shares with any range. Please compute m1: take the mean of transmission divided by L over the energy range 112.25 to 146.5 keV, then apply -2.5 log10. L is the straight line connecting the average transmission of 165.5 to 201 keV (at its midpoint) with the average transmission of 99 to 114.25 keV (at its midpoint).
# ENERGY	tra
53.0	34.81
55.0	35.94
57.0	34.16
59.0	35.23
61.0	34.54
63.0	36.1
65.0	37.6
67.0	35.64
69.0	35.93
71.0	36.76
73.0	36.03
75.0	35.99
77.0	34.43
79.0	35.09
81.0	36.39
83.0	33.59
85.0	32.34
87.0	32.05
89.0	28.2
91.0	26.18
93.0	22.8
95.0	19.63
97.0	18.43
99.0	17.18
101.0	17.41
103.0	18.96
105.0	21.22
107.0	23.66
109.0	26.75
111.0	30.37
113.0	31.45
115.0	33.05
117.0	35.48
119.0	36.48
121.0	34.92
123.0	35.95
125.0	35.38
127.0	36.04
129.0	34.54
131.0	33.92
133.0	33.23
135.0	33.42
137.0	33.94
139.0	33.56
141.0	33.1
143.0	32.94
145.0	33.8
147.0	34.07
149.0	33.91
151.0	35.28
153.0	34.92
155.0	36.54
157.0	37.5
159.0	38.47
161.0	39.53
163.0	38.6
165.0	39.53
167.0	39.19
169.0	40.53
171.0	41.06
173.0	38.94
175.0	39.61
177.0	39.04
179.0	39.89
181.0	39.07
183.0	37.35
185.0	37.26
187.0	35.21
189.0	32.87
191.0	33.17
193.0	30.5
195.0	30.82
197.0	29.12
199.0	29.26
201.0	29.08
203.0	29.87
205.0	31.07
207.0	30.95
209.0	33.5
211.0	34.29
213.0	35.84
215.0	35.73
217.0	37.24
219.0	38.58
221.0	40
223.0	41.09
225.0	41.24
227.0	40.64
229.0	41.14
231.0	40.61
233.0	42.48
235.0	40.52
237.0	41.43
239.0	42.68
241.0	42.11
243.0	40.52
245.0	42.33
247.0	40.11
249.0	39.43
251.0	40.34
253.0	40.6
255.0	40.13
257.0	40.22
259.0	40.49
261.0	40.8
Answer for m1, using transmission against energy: -0.24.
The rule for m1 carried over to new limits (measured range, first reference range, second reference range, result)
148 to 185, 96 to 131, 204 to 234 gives -0.15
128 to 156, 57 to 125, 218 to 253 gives 0.00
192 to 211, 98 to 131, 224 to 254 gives 0.22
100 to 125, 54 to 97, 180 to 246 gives 0.16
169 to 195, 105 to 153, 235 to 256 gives -0.01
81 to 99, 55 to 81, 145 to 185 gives 0.33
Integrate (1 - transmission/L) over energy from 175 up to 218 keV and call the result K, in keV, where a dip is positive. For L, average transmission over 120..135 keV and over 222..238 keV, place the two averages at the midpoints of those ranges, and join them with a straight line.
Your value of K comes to 5.52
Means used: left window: 34.8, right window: 41.1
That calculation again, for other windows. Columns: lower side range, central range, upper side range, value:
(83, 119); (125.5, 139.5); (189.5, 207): -3.4 keV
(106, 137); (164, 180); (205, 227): -2.2 keV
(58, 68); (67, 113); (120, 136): 9.1 keV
